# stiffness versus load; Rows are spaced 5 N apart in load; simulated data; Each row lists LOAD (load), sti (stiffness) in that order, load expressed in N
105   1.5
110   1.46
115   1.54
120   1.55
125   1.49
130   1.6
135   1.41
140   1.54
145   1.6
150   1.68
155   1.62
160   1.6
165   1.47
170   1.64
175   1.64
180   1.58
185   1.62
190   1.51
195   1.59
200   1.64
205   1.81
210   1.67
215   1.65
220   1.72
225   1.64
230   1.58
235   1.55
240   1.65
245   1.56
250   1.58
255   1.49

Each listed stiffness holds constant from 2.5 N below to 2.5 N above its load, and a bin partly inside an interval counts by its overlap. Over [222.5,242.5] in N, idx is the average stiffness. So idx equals 1.6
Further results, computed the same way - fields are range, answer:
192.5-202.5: 1.61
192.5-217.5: 1.67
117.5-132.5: 1.55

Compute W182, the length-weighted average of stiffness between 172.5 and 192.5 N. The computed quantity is 1.59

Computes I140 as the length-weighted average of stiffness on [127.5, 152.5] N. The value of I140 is 1.57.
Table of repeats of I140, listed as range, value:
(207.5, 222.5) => 1.68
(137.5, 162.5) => 1.61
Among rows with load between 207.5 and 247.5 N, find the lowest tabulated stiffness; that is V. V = 1.55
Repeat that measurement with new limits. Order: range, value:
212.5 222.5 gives 1.65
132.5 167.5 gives 1.41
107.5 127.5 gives 1.46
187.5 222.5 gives 1.51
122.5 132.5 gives 1.49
